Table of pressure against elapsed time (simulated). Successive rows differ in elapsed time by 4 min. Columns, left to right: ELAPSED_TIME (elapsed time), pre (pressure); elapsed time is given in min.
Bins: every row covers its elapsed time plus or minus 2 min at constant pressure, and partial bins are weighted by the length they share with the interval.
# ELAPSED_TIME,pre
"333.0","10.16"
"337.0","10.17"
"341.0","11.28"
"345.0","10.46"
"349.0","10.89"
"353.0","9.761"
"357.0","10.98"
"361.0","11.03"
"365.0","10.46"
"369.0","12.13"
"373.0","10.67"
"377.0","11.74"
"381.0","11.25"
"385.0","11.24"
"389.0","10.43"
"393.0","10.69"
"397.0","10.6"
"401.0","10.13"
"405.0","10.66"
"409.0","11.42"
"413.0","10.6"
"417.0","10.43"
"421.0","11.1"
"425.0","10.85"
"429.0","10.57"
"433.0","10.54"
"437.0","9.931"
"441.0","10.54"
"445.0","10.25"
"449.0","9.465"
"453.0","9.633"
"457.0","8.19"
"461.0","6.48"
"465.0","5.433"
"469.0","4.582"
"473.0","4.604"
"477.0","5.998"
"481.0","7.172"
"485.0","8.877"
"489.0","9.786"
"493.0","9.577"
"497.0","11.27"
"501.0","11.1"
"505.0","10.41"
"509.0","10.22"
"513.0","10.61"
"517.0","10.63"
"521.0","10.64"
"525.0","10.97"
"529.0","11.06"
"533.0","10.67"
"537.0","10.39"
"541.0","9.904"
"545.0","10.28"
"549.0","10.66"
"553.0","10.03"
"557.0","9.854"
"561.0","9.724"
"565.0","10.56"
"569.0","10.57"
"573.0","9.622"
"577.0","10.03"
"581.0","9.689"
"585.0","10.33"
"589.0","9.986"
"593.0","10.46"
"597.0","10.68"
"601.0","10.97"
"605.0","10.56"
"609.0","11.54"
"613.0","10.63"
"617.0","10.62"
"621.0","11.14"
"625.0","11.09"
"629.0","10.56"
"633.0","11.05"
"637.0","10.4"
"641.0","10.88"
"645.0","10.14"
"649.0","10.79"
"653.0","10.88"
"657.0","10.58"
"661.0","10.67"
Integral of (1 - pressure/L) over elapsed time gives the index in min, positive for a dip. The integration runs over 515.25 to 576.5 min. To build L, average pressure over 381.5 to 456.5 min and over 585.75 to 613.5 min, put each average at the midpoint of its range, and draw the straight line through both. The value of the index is 1.46 min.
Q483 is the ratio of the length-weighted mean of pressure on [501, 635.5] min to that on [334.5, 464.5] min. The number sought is 1.01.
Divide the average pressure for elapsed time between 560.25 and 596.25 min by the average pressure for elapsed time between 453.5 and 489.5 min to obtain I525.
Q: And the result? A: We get 1.5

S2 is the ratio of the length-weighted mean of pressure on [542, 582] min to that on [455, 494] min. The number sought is 1.44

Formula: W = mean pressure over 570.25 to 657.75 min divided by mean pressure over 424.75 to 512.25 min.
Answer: 1.19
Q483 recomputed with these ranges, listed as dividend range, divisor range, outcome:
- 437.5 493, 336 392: 0.72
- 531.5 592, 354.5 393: 0.92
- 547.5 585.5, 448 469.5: 1.37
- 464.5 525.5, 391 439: 0.84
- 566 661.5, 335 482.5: 1.08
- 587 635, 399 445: 1.02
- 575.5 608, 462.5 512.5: 1.25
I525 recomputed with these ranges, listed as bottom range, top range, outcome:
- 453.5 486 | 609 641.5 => 1.67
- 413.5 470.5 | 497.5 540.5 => 1.16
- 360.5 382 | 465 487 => 0.55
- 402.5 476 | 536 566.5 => 1.11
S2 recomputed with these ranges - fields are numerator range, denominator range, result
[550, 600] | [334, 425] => 0.94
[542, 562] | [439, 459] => 1.05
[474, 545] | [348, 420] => 0.91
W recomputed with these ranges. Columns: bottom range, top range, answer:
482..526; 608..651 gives 1.05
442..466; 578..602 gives 1.22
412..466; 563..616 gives 1.08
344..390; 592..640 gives 0.99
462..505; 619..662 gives 1.36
